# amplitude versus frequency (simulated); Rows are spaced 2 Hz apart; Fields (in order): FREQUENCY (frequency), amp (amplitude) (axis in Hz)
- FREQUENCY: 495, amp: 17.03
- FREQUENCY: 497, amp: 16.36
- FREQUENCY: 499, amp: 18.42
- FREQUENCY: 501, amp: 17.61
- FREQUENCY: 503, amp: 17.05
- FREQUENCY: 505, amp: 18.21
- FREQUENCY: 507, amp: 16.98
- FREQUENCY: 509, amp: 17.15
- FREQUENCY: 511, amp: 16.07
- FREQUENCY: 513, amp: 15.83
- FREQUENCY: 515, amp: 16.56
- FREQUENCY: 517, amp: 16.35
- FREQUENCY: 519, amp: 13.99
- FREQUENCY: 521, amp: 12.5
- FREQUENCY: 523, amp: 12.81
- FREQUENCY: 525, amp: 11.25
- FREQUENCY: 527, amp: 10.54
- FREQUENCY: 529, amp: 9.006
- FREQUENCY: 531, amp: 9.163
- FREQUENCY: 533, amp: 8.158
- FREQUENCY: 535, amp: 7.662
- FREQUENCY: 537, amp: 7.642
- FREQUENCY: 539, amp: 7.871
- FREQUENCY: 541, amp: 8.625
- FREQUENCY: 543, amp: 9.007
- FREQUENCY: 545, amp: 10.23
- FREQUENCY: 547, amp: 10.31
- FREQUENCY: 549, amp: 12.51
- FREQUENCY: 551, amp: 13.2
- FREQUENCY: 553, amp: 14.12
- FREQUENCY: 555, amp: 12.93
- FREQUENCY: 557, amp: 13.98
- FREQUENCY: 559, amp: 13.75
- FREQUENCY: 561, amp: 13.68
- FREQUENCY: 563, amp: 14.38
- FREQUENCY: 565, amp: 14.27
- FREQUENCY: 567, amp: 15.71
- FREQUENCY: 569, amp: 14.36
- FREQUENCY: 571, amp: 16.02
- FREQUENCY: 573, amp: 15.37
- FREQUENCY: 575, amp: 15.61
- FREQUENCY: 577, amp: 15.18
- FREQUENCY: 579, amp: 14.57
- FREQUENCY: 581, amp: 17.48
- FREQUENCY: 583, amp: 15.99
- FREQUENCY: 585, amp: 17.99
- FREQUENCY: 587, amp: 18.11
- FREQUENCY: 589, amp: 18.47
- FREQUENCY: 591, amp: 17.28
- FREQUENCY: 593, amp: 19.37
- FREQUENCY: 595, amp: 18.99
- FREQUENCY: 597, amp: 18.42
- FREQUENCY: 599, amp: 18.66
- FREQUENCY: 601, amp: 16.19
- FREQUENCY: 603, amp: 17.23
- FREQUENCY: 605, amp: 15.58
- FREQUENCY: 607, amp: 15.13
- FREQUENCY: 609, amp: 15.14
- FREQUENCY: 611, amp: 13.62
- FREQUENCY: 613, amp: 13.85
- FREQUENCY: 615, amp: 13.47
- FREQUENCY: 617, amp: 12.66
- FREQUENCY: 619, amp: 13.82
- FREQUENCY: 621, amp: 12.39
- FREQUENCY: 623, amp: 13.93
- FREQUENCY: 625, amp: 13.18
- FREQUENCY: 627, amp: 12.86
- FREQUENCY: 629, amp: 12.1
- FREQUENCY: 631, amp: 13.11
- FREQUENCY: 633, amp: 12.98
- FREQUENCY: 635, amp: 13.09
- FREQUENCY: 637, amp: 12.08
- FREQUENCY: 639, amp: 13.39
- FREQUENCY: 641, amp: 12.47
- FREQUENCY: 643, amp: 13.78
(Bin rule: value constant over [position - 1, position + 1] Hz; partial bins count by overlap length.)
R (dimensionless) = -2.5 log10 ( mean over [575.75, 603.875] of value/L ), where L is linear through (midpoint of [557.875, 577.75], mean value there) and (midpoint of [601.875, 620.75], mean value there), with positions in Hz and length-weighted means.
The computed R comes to -0.19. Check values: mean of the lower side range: 14.8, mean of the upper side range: 14.4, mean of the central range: 17.4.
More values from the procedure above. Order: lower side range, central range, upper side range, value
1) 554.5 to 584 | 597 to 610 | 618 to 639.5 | -0.19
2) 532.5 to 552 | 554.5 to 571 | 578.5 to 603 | -0.10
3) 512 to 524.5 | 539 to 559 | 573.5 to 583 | 0.29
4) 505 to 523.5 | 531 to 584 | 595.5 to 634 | 0.18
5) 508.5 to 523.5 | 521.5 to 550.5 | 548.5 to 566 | 0.43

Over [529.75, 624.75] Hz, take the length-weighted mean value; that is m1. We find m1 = 14.1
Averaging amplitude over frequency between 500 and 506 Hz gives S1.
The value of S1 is 17.6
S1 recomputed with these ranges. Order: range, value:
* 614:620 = 13.3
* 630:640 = 12.9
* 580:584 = 16.7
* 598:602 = 17.4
